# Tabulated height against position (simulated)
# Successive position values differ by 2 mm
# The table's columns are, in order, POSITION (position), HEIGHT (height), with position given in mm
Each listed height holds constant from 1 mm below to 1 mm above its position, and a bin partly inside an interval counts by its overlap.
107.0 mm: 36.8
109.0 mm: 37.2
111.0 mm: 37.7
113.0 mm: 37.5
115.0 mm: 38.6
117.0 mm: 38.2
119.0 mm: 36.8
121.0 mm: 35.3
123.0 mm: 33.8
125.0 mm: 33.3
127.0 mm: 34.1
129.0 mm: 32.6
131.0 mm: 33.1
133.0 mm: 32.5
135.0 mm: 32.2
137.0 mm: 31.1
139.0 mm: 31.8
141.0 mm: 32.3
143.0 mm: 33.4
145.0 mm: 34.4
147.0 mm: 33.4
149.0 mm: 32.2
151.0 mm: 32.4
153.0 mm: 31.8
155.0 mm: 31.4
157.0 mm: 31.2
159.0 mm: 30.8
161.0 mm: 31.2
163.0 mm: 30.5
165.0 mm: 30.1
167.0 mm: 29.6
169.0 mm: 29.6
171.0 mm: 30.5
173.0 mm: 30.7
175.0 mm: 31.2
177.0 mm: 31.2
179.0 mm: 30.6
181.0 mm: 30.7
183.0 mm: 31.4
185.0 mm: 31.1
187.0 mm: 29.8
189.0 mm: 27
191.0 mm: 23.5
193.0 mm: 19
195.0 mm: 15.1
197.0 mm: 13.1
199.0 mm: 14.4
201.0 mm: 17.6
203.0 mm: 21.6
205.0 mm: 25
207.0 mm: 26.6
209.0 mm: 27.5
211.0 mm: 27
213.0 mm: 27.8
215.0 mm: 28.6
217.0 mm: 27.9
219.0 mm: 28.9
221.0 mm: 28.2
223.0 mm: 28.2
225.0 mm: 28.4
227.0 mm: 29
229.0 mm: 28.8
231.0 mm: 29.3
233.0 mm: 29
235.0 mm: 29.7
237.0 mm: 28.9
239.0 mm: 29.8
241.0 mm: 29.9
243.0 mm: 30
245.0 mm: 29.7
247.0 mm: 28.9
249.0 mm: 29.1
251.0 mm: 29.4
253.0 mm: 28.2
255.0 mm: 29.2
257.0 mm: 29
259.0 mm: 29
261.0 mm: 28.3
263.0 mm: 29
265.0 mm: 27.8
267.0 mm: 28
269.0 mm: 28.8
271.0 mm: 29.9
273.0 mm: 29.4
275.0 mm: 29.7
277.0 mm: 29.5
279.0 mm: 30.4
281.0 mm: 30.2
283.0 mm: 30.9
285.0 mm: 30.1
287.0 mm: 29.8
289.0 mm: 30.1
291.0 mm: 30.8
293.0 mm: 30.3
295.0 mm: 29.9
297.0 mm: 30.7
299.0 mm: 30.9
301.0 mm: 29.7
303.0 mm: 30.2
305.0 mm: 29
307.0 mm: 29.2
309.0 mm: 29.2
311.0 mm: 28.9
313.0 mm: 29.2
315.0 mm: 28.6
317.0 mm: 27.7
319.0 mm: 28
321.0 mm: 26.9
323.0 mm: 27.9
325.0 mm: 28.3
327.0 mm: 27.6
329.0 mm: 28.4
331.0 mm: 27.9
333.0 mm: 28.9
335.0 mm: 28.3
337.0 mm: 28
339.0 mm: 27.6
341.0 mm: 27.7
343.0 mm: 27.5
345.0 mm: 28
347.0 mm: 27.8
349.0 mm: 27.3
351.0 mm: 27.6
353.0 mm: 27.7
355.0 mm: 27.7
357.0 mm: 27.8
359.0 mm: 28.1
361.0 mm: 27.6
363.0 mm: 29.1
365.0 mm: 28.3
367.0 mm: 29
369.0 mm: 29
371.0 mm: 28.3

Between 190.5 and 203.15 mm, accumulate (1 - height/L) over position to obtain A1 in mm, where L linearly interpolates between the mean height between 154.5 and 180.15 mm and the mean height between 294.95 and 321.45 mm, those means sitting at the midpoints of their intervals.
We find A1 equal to 5.4 mm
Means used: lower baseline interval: 30.6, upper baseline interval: 29.2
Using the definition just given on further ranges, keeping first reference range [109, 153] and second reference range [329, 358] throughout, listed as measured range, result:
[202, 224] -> 3.25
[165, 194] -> 3.28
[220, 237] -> 1.32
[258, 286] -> 0.57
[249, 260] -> 0.55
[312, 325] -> 0.24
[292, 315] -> -0.51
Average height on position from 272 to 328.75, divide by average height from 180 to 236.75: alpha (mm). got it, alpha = 1.1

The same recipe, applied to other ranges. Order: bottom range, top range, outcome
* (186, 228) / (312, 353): 1.14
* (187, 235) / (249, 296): 1.18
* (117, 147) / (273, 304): 0.90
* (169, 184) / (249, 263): 0.94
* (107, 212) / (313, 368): 0.93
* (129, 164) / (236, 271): 0.90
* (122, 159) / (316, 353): 0.86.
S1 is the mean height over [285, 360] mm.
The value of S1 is 28.6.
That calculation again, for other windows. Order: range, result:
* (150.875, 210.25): 27.1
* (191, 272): 26.8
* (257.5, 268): 28.4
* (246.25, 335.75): 29.1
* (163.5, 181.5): 30.5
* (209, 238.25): 28.5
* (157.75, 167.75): 30.5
